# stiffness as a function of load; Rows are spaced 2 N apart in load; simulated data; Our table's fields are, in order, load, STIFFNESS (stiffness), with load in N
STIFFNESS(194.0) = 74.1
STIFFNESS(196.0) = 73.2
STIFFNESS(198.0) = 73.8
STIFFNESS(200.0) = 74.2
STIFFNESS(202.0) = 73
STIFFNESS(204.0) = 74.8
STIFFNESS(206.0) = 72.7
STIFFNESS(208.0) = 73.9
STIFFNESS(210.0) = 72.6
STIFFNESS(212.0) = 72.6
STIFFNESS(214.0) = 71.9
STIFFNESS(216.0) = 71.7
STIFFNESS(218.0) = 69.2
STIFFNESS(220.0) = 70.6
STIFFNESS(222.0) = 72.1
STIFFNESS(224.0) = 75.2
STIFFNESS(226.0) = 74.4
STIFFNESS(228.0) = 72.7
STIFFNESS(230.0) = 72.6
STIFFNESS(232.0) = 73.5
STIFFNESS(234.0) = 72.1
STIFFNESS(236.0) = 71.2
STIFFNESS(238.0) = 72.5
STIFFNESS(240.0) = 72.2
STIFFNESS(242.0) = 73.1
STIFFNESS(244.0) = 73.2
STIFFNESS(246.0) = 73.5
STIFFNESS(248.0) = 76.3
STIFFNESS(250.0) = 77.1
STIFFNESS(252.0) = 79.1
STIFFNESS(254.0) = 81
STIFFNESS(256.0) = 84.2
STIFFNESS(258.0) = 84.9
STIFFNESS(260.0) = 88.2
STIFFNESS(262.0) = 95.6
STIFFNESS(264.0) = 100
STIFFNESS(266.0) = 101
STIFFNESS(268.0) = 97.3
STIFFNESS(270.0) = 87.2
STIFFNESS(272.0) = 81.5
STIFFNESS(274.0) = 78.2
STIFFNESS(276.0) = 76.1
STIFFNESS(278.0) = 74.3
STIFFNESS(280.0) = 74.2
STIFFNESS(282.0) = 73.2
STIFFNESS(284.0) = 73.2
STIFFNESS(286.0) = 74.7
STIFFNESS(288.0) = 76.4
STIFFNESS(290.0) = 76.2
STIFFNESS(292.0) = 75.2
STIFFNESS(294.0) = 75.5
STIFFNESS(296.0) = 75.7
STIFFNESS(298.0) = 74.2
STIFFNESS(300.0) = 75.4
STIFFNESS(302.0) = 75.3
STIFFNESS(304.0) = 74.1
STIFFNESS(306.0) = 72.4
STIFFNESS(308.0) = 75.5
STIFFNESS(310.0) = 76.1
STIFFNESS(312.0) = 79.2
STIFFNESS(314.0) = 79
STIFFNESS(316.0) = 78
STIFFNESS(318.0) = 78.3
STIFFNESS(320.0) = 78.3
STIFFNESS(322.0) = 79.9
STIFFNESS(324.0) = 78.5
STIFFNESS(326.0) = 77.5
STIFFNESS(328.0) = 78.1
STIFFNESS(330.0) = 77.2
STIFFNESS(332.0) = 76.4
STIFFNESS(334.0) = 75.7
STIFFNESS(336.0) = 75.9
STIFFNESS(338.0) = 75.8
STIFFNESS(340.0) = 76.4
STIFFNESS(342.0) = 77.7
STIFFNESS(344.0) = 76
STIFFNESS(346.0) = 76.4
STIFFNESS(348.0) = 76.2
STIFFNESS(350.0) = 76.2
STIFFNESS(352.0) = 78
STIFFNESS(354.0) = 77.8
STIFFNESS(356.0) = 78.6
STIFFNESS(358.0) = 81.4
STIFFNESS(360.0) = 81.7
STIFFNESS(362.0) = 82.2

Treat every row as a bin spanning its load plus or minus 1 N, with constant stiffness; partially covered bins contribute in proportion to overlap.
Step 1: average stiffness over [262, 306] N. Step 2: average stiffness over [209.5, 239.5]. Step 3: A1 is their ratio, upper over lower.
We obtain 1.1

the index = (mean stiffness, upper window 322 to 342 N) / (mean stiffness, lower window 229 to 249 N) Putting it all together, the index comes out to 1.05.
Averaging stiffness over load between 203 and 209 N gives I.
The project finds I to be 73.8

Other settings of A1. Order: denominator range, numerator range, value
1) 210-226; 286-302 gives 1.05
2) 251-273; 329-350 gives 0.86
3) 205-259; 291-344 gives 1.03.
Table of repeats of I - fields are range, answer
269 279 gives 79.5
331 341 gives 76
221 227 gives 73.9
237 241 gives 72.3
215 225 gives 71.8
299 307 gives 74.3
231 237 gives 72.3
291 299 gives 75.1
